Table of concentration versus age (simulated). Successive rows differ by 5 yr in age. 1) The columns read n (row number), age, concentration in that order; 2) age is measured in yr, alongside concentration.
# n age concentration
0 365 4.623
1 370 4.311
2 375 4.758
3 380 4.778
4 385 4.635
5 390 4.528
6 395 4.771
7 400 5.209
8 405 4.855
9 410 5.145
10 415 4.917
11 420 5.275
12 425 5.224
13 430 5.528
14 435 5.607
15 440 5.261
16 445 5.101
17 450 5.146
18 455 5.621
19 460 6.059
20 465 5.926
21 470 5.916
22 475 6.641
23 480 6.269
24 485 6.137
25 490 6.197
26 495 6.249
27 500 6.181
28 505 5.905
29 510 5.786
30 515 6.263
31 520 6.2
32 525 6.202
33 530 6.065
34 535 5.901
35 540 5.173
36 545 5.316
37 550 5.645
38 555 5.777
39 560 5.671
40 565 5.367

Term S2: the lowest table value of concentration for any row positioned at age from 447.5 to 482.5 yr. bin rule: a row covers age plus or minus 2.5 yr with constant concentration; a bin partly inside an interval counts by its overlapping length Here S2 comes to 5.146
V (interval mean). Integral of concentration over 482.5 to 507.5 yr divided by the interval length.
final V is 6.13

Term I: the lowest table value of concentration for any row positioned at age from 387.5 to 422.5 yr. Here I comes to 4.528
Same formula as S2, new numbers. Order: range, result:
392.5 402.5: 4.771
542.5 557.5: 5.316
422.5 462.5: 5.101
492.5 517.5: 5.786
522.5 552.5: 5.173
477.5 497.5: 6.137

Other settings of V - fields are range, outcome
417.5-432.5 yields 5.34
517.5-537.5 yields 6.09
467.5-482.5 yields 6.28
